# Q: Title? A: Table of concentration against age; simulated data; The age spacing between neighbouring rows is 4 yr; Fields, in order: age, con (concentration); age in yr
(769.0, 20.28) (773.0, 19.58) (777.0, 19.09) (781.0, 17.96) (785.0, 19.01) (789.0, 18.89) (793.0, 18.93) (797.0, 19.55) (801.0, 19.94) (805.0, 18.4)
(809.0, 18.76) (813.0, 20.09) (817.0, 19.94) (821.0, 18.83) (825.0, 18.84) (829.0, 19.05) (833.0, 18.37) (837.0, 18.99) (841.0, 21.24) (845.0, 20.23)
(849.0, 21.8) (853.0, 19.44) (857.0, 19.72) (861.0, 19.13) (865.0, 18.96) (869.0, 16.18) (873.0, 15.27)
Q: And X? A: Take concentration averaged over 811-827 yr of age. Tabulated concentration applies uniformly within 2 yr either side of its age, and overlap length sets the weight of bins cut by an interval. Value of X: 19.4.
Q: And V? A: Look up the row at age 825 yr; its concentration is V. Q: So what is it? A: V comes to 18.84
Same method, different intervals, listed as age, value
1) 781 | 17.96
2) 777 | 19.09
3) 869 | 16.18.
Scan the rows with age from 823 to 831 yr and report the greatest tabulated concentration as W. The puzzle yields 19.05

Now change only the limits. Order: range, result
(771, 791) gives 19.58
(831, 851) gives 21.8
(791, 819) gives 20.09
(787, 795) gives 18.93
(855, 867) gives 19.72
